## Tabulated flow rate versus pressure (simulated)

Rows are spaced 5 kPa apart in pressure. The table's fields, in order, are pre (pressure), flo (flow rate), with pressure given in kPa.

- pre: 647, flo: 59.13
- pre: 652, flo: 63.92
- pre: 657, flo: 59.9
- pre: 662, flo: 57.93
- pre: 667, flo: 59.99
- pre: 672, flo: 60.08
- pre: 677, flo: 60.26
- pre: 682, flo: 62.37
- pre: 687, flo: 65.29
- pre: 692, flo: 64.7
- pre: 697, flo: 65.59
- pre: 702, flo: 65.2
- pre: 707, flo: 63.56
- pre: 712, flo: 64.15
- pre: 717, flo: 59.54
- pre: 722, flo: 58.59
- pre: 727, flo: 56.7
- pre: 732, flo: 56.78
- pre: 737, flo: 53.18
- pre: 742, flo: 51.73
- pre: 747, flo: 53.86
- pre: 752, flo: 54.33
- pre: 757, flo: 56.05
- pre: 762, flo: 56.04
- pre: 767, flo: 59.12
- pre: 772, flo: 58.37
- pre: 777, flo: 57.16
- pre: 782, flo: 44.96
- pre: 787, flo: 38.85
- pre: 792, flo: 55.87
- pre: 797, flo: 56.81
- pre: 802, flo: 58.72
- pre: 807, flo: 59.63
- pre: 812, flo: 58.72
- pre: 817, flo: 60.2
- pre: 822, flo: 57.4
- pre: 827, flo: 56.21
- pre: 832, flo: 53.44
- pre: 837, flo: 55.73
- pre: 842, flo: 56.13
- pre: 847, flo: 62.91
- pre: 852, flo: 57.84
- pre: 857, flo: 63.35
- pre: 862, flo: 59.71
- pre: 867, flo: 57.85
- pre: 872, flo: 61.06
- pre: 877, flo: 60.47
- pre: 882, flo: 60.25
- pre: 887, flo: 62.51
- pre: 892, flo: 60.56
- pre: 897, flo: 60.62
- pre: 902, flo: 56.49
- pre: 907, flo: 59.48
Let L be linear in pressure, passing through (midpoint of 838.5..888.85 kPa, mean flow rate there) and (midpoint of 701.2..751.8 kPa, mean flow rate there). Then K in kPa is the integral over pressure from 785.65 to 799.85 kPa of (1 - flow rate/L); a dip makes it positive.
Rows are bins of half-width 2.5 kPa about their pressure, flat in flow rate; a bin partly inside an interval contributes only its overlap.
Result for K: 1.8 kPa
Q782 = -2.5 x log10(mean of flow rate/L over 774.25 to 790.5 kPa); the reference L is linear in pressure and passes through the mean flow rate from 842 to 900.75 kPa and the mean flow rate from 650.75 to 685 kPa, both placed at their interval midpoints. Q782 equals 0.26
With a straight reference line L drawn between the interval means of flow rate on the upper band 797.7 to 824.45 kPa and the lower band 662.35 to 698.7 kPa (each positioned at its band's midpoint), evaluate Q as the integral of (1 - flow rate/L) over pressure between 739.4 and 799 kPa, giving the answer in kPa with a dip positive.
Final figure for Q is 6.31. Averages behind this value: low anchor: 62.3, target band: 53.6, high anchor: 58.8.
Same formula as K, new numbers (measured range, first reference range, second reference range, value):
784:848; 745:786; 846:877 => 1.8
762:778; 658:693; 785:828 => -0.1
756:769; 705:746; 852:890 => 0.3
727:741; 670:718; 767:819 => 1.2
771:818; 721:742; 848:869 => 2.6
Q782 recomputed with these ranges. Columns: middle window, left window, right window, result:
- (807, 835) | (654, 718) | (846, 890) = 0.07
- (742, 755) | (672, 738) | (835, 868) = 0.13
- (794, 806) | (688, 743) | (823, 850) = 0.00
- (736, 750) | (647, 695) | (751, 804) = 0.07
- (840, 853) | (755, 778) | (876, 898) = 0.01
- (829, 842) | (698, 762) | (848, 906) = 0.09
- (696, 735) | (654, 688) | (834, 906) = -0.01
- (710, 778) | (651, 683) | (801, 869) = 0.05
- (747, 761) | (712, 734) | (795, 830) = 0.07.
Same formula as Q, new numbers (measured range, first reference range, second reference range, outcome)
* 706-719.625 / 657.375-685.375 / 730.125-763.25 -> -1.2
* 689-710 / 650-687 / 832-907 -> -1.4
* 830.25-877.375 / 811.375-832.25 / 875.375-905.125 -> -0.1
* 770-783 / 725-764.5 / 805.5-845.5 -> 0.3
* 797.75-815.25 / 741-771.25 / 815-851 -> -0.6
